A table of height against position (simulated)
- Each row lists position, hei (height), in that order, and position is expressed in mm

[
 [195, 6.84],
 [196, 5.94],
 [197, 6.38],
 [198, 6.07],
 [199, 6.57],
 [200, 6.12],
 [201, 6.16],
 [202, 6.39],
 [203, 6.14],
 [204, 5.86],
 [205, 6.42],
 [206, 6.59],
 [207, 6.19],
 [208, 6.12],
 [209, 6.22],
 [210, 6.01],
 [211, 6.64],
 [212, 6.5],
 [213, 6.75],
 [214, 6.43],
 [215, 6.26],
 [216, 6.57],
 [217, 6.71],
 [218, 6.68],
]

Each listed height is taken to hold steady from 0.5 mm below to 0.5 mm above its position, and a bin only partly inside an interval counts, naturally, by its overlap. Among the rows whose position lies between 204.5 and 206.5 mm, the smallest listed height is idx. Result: 6.42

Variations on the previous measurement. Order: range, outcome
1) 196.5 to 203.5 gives 6.07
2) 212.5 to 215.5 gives 6.26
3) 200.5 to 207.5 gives 5.86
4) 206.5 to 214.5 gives 6.01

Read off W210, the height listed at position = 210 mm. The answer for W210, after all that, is 6.01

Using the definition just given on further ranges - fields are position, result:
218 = 6.68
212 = 6.5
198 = 6.07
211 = 6.64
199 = 6.57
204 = 5.86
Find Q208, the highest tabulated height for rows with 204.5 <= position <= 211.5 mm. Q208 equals 6.64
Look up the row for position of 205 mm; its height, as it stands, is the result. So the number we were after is 6.42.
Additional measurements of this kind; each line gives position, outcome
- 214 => 6.43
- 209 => 6.22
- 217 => 6.71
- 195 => 6.84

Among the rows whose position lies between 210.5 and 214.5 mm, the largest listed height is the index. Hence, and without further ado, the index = 6.75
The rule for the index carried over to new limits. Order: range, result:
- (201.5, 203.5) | 6.39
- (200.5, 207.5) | 6.59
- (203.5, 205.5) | 6.42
